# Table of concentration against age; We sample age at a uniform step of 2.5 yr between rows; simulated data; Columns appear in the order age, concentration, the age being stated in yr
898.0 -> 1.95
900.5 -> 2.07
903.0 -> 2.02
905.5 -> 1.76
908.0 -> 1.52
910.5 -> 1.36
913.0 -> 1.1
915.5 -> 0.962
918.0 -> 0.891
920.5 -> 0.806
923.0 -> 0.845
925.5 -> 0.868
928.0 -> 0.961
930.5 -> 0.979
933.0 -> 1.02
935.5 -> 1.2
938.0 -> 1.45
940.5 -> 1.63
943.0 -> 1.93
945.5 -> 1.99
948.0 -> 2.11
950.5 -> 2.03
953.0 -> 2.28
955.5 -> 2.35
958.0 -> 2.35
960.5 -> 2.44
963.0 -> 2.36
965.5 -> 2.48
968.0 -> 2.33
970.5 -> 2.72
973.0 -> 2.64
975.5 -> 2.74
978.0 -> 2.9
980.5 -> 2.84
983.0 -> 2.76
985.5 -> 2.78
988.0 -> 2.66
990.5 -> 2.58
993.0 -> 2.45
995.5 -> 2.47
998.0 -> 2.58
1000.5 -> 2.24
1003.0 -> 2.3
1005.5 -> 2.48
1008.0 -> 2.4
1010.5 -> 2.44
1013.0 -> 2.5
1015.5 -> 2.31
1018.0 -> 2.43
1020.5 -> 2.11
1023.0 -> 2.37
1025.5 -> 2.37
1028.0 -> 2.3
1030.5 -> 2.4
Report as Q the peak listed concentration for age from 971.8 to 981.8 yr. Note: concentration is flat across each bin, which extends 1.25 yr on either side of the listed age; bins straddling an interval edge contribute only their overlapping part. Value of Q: 2.9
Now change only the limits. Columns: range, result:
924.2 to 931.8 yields 0.979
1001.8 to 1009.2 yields 2.48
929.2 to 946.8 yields 1.99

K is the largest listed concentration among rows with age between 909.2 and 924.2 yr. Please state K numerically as 1.36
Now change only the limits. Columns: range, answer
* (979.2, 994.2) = 2.84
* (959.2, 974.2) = 2.72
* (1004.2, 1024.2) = 2.5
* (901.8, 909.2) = 2.02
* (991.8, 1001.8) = 2.58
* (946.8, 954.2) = 2.28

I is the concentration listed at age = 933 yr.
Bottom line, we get 1.02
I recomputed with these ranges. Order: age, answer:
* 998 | 2.58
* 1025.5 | 2.37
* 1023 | 2.37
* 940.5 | 1.63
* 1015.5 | 2.31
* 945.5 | 1.99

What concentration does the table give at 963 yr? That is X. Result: 2.36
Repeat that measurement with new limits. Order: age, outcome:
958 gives 2.35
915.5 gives 0.962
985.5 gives 2.78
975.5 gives 2.74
